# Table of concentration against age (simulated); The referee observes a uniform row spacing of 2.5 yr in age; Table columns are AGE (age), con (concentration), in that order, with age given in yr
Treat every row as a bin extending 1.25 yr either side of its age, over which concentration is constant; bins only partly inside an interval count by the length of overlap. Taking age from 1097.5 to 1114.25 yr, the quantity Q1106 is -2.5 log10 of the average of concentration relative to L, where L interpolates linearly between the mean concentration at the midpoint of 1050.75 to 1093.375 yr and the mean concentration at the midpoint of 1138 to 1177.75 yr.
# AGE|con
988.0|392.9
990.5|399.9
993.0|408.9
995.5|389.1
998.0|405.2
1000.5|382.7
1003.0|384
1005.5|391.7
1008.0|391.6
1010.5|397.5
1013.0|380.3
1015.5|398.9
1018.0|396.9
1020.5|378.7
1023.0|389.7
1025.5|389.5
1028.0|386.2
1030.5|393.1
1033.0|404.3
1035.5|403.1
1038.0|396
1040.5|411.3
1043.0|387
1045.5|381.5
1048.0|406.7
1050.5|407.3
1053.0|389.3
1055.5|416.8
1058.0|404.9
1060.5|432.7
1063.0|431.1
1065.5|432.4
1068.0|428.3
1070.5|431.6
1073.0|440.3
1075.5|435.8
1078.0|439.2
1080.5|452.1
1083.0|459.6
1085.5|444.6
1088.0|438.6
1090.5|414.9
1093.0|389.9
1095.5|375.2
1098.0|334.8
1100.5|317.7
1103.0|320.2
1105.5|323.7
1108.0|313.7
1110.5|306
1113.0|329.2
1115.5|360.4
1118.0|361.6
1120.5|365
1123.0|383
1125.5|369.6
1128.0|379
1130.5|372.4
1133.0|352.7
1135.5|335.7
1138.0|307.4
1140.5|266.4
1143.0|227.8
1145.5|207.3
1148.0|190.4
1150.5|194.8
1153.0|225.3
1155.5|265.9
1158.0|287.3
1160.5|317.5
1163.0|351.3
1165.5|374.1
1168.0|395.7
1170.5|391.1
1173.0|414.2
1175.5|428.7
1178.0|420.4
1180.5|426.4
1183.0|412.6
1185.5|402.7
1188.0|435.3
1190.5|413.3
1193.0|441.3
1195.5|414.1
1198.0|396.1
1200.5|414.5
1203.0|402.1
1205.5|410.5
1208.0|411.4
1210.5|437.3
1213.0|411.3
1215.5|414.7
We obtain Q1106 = 0.19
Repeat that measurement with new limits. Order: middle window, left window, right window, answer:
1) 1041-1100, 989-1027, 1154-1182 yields -0.09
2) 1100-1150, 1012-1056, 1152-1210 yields 0.22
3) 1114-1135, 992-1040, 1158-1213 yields 0.09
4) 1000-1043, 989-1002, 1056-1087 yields 0.05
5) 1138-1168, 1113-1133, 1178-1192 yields 0.40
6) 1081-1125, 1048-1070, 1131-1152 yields -0.10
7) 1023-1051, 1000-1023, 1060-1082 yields 0.04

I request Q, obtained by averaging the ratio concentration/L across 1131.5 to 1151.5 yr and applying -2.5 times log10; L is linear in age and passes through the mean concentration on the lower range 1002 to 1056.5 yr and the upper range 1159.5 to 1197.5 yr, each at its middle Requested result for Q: 0.46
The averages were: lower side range 395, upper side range 403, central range 263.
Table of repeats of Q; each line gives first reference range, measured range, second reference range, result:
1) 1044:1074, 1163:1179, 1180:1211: 0.044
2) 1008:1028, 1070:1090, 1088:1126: -0.209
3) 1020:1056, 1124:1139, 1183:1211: 0.152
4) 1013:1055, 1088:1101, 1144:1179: -0.053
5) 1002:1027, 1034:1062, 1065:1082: 0.036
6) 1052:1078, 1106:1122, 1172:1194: 0.241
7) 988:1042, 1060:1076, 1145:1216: -0.123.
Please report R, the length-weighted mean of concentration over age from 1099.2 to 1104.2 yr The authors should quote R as 319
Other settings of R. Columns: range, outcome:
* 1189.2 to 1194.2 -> 427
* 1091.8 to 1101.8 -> 354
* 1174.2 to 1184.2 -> 422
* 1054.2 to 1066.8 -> 423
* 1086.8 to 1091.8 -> 426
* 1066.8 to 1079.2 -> 435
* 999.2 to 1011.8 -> 390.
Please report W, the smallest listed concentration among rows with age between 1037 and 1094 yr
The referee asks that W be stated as 381.5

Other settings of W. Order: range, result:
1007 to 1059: 378.7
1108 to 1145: 227.8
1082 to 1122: 306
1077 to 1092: 414.9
